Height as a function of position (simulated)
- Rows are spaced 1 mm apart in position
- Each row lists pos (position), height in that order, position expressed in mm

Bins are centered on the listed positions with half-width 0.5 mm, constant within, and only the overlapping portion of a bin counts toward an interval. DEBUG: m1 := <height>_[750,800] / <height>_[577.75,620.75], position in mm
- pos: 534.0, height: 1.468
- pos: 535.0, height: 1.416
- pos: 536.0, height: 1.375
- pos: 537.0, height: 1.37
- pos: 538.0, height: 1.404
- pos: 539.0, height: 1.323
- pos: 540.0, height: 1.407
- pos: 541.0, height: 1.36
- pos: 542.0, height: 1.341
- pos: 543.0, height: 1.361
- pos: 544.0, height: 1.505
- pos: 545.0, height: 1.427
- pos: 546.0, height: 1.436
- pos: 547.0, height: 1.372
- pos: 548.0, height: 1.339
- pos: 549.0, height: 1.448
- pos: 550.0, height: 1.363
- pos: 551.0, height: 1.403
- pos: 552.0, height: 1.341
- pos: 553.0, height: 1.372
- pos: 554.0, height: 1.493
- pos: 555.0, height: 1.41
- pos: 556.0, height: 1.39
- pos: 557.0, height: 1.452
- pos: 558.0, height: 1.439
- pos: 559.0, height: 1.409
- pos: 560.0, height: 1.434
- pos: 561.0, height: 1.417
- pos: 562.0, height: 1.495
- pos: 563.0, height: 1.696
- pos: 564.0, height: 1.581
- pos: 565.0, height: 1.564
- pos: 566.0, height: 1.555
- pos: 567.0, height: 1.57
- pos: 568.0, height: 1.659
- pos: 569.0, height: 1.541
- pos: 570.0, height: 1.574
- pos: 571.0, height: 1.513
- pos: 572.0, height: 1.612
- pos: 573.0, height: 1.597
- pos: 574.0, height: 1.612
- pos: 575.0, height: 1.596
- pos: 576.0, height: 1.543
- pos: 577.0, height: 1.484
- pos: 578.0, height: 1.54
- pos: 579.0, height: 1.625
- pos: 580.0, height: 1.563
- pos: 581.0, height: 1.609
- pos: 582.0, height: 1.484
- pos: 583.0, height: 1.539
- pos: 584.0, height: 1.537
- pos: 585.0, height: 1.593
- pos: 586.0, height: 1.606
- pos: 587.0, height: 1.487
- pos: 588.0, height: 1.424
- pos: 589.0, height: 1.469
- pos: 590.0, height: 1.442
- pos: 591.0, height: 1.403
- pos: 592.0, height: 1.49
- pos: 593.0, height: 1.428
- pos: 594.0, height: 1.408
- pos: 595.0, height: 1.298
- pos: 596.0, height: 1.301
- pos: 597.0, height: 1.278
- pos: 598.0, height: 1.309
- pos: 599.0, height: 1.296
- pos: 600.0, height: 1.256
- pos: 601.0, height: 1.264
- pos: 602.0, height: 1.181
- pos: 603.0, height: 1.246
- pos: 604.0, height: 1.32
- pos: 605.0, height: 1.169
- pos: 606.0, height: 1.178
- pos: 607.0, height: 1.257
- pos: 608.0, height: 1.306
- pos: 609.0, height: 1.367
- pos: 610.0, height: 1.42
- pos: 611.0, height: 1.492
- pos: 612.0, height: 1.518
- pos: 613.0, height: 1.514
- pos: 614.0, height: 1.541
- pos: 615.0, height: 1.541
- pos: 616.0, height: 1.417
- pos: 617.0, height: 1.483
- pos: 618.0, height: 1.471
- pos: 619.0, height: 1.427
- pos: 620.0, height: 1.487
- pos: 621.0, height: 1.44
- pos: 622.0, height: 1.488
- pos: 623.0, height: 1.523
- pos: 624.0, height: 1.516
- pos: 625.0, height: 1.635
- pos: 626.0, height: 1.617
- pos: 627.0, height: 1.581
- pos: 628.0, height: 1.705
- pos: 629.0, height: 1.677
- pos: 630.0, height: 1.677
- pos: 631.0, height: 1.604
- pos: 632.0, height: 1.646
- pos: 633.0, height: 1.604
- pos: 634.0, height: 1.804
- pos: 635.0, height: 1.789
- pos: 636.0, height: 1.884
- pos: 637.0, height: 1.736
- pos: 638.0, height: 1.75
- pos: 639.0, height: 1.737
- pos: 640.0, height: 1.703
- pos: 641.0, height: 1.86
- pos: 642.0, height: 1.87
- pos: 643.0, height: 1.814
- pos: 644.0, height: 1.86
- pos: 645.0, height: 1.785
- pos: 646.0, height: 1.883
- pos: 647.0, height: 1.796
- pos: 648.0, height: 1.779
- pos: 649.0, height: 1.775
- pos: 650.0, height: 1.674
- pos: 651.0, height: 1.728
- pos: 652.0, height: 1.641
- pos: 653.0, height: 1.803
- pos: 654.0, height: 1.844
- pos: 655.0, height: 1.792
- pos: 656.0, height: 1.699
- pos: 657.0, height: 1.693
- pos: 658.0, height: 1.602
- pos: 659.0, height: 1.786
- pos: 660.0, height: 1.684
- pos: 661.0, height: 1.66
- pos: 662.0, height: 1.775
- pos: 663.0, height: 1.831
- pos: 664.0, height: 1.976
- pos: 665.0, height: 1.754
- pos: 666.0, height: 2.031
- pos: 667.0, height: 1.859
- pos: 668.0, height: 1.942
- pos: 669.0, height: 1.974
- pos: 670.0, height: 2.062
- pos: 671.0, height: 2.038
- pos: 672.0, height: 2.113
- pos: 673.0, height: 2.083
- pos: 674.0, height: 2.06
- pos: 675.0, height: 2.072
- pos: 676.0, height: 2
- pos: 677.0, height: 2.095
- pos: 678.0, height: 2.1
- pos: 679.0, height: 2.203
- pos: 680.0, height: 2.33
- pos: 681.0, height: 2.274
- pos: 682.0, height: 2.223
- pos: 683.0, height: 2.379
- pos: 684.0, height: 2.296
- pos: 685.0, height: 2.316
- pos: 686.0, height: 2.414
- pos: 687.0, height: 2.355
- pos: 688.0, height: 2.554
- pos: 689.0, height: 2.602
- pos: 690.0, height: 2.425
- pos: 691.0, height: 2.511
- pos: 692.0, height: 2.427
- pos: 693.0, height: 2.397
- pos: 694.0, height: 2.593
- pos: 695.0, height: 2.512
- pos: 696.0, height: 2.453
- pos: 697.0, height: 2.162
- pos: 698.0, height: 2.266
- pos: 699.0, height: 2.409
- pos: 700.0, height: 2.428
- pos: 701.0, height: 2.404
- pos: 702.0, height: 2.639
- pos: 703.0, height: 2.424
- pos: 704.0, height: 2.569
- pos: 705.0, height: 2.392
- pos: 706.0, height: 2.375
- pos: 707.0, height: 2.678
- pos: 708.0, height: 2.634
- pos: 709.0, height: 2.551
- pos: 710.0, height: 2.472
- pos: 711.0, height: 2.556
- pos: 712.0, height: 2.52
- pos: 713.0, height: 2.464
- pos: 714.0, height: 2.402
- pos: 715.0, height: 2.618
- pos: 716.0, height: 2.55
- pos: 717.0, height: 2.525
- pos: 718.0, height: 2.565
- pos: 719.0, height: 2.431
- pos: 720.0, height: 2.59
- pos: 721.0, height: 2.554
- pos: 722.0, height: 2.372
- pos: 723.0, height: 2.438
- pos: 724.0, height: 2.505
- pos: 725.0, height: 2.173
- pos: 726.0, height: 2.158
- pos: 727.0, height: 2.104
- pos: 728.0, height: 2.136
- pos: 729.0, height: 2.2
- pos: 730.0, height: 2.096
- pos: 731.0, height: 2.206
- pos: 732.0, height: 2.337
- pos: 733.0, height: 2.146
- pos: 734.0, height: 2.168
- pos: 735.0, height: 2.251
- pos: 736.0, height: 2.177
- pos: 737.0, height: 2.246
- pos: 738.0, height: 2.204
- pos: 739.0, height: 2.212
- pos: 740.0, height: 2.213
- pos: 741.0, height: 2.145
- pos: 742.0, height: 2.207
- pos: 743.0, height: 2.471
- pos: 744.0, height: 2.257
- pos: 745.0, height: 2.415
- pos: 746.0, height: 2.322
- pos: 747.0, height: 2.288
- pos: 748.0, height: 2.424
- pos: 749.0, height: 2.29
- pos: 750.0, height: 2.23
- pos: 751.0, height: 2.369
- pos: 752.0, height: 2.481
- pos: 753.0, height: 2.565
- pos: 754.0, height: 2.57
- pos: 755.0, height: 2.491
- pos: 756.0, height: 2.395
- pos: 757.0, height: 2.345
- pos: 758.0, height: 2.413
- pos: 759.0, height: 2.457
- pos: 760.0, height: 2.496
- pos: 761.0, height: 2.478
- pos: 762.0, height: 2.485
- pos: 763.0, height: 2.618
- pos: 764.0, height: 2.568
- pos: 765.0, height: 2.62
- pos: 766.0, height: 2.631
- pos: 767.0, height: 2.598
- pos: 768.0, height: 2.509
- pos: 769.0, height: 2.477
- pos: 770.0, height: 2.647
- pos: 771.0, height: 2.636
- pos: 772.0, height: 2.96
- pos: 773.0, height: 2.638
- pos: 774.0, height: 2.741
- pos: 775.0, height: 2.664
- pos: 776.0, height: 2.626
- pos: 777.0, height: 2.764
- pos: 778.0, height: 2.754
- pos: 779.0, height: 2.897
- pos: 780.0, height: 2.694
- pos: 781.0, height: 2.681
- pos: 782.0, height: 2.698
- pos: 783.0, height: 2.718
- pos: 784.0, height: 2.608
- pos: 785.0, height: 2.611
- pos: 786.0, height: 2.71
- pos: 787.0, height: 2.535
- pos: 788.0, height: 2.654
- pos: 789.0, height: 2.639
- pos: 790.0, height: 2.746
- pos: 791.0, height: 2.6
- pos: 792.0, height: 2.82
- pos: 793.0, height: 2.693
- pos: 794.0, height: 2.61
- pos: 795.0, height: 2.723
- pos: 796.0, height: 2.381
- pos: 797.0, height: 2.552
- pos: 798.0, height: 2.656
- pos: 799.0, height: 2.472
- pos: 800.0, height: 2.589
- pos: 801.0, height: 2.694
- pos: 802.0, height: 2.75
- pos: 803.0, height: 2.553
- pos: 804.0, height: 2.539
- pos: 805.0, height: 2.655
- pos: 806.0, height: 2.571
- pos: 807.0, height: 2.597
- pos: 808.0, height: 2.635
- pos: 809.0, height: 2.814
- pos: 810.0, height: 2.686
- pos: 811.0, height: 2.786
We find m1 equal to 1.8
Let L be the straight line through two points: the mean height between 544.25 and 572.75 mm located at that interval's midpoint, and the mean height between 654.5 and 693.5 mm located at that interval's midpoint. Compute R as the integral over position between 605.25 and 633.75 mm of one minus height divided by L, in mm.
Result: 4.7 mm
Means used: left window 1.48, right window 2.09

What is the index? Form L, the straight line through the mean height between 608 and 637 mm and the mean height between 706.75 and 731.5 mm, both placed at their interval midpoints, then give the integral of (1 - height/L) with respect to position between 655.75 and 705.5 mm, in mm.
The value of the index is -2.2 mm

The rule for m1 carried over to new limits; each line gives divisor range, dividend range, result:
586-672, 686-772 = 1.51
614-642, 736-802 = 1.56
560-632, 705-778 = 1.64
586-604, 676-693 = 1.72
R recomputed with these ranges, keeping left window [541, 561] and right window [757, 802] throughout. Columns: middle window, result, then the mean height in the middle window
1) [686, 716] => -3.6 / 2.48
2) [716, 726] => -0.6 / 2.45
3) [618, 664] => 4.5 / 1.7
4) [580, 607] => 4.0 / 1.39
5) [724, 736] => 0.9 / 2.19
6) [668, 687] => -0.8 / 2.17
